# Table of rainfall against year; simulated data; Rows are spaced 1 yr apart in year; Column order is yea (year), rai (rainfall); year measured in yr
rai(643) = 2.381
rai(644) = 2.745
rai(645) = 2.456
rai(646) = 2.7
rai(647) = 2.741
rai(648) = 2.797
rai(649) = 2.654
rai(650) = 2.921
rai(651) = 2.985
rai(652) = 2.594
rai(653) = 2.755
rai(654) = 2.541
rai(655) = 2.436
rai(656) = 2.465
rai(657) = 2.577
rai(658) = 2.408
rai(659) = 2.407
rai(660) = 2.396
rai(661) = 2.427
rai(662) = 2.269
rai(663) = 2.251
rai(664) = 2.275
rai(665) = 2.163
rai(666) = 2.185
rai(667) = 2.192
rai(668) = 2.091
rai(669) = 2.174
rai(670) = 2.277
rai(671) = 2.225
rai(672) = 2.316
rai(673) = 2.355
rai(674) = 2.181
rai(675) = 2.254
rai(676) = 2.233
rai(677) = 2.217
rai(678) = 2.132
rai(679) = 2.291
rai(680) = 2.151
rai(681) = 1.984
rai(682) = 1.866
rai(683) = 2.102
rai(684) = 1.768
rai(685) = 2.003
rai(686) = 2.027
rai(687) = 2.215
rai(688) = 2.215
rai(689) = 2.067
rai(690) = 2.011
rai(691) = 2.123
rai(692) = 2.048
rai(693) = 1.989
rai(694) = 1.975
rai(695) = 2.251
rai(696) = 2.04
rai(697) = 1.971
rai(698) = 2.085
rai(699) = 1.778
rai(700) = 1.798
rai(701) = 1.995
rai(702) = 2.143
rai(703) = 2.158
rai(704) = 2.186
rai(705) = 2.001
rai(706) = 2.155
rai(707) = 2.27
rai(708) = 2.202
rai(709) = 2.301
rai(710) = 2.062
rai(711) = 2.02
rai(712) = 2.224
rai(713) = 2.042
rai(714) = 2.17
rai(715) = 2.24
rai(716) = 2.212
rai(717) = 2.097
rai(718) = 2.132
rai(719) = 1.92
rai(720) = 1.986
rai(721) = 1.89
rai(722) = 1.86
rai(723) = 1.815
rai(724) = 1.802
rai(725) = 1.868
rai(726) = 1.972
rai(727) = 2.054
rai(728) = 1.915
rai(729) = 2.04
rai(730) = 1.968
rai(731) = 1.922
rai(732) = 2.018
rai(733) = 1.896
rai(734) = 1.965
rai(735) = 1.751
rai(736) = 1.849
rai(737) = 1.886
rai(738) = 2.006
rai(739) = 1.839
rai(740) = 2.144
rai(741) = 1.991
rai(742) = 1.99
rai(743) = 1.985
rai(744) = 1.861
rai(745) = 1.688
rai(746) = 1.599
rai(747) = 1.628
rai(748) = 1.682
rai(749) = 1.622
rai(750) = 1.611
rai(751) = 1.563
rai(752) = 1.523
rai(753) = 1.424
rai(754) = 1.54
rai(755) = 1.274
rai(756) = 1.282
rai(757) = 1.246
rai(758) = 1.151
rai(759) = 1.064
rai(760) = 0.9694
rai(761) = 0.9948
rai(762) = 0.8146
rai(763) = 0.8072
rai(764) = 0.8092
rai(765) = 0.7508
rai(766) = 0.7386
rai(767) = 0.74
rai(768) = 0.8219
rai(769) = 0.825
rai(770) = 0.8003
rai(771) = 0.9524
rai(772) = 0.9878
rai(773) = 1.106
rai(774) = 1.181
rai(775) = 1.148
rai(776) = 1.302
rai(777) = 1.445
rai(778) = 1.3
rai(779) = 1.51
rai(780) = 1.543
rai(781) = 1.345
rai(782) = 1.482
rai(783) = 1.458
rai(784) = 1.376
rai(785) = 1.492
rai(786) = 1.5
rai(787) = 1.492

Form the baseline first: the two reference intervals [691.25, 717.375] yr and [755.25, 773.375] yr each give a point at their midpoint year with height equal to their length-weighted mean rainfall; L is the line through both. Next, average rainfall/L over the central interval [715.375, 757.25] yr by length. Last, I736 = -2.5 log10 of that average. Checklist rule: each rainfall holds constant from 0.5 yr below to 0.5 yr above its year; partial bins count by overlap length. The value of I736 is -0.24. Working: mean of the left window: 2.09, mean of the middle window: 1.82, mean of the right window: 0.94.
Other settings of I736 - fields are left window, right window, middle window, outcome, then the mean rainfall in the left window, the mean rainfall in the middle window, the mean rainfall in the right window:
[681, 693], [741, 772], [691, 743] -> -0.192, 2.04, 2.02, 1.27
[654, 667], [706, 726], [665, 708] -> 0.054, 2.36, 2.11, 2.06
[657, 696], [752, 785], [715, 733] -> -0.201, 2.17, 1.97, 1.14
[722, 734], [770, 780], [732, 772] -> 0.133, 1.93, 1.41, 1.21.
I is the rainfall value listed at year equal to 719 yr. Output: 1.92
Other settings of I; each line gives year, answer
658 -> 2.408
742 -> 1.99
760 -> 0.9694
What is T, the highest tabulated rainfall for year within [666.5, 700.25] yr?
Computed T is 2.355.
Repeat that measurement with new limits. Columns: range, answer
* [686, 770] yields 2.301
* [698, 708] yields 2.27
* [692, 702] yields 2.251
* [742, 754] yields 1.99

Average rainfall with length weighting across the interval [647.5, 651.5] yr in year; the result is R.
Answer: 2.84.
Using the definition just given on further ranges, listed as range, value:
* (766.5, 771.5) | 0.828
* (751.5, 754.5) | 1.5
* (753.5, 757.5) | 1.34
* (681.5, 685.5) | 1.93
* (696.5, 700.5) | 1.91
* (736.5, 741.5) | 1.97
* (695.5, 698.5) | 2.03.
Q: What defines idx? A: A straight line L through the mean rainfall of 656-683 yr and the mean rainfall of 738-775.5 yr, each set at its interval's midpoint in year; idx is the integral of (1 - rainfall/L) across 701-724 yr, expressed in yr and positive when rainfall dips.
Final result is -3.9 yr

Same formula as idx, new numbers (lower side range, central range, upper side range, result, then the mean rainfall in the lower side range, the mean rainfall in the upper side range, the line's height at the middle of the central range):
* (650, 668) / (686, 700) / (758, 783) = -0.20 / 2.44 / 1.07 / 2.02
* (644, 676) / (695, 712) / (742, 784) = -1.25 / 2.44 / 1.27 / 1.94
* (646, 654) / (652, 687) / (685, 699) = 2.66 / 2.76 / 2.06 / 2.44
